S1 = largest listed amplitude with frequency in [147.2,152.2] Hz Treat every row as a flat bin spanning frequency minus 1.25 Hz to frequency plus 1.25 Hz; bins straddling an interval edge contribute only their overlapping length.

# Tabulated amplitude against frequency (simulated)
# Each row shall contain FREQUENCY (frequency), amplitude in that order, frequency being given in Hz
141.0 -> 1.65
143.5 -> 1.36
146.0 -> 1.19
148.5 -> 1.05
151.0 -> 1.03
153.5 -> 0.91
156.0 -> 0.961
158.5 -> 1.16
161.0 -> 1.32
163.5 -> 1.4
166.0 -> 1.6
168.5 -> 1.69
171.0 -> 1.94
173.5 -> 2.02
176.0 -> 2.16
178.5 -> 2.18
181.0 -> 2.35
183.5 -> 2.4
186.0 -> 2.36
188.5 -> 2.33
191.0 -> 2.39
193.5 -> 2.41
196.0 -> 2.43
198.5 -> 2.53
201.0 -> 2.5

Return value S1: 1.05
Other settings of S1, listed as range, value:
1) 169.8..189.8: 2.4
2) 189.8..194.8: 2.41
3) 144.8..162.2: 1.32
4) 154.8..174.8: 2.02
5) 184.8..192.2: 2.39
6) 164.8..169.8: 1.69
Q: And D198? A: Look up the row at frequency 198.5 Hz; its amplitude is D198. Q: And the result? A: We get 2.53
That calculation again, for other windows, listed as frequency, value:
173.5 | 2.02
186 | 2.36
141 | 1.65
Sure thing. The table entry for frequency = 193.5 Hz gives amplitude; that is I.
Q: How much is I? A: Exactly 2.41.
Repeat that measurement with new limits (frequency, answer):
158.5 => 1.16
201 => 2.5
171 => 1.94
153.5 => 0.91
